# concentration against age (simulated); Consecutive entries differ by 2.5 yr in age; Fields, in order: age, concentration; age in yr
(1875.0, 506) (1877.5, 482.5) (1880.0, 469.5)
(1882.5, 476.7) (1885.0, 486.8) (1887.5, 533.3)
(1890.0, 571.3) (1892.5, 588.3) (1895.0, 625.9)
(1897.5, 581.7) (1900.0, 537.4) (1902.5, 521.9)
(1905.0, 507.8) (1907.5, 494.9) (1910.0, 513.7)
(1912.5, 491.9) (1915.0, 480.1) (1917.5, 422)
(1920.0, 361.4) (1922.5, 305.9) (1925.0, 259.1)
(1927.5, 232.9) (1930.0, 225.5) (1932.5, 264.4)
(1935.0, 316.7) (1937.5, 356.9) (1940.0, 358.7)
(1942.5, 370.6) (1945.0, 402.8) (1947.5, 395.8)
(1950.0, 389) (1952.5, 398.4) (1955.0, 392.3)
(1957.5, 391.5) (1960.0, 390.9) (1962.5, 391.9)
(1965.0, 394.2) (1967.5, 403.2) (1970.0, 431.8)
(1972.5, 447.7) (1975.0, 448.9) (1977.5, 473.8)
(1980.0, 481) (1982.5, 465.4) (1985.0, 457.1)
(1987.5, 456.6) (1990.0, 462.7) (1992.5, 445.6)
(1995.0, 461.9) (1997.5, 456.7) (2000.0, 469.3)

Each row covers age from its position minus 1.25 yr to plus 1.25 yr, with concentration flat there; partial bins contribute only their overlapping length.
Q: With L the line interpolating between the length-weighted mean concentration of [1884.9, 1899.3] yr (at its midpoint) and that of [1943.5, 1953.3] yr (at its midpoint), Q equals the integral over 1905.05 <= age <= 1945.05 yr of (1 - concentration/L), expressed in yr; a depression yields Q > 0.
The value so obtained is 8.6 yr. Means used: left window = 570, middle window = 369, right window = 396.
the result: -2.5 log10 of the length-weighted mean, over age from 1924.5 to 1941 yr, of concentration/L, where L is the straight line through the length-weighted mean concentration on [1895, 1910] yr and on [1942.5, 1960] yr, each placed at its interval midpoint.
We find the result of 0.47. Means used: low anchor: 536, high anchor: 393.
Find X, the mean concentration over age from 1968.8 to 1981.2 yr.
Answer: 457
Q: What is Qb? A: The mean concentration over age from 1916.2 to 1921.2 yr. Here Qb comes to 393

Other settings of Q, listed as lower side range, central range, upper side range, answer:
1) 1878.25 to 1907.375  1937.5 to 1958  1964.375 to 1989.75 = 3.96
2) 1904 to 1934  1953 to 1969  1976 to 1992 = 1.45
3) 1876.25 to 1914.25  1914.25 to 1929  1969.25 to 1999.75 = 4.93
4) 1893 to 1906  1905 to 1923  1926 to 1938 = -0.66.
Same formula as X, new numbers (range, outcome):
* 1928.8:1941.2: 305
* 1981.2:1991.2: 461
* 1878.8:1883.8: 473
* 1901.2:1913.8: 506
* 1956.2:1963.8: 391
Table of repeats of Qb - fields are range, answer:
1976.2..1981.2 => 477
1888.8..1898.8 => 592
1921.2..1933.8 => 258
